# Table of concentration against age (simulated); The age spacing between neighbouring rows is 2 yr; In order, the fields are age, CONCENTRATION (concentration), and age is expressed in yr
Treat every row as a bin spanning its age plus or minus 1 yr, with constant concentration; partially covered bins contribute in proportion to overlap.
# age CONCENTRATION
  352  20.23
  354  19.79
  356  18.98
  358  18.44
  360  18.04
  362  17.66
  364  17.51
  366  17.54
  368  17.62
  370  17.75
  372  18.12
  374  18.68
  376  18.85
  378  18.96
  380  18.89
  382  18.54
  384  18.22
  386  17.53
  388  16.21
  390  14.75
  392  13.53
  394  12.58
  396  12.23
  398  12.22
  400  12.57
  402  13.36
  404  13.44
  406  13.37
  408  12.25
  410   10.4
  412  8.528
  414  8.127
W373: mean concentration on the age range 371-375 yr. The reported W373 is 18.4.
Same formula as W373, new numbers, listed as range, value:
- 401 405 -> 13.4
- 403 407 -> 13.4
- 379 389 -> 17.9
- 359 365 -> 17.7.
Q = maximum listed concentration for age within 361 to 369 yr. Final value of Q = 17.66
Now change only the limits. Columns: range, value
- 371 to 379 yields 18.96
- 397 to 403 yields 13.36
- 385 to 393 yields 17.53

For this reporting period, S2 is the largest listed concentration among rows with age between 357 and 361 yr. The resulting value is 18.44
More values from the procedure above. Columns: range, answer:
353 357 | 19.79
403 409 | 13.44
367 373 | 18.12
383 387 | 18.22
